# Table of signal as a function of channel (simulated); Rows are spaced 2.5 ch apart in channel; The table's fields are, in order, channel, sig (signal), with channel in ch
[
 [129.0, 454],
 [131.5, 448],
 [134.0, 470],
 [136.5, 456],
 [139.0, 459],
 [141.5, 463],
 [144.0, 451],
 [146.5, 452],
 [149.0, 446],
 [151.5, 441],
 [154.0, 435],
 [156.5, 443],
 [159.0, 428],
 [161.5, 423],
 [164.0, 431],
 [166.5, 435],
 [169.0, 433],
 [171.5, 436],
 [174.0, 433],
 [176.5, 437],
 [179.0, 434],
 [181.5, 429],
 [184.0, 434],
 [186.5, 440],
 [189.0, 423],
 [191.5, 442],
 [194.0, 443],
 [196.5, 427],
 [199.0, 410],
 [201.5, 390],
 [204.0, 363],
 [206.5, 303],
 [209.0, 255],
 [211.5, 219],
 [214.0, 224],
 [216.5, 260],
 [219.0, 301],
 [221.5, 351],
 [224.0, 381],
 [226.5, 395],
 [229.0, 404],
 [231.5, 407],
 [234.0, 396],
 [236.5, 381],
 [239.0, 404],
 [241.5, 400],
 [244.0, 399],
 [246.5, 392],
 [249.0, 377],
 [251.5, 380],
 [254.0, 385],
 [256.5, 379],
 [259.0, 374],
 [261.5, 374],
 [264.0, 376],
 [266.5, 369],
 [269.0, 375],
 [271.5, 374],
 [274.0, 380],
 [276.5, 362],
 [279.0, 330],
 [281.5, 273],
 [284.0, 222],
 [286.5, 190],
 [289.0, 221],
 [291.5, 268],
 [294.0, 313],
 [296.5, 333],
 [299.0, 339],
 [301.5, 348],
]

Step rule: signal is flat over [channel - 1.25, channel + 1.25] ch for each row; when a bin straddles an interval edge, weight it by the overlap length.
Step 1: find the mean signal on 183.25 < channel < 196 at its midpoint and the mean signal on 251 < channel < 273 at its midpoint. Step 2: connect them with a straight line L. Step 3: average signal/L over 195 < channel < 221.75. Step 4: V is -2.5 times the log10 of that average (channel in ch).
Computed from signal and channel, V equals 0.304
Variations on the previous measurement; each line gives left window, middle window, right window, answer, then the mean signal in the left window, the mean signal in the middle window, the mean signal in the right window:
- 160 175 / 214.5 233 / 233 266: 0.137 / 432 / 352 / 385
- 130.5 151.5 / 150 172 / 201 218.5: -0.076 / 455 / 434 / 284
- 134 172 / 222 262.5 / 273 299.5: -0.141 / 443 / 389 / 292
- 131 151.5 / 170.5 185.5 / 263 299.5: -0.041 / 455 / 434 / 314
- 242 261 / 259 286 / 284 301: -0.033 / 384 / 341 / 276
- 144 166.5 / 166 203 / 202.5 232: -0.127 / 438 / 429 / 320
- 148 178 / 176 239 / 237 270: 0.100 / 435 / 374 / 383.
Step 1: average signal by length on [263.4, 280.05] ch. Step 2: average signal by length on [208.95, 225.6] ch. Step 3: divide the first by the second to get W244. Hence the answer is 1.27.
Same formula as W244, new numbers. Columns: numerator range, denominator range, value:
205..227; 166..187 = 0.68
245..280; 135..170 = 0.84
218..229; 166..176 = 0.84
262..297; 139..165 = 0.71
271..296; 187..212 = 0.78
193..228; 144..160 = 0.76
